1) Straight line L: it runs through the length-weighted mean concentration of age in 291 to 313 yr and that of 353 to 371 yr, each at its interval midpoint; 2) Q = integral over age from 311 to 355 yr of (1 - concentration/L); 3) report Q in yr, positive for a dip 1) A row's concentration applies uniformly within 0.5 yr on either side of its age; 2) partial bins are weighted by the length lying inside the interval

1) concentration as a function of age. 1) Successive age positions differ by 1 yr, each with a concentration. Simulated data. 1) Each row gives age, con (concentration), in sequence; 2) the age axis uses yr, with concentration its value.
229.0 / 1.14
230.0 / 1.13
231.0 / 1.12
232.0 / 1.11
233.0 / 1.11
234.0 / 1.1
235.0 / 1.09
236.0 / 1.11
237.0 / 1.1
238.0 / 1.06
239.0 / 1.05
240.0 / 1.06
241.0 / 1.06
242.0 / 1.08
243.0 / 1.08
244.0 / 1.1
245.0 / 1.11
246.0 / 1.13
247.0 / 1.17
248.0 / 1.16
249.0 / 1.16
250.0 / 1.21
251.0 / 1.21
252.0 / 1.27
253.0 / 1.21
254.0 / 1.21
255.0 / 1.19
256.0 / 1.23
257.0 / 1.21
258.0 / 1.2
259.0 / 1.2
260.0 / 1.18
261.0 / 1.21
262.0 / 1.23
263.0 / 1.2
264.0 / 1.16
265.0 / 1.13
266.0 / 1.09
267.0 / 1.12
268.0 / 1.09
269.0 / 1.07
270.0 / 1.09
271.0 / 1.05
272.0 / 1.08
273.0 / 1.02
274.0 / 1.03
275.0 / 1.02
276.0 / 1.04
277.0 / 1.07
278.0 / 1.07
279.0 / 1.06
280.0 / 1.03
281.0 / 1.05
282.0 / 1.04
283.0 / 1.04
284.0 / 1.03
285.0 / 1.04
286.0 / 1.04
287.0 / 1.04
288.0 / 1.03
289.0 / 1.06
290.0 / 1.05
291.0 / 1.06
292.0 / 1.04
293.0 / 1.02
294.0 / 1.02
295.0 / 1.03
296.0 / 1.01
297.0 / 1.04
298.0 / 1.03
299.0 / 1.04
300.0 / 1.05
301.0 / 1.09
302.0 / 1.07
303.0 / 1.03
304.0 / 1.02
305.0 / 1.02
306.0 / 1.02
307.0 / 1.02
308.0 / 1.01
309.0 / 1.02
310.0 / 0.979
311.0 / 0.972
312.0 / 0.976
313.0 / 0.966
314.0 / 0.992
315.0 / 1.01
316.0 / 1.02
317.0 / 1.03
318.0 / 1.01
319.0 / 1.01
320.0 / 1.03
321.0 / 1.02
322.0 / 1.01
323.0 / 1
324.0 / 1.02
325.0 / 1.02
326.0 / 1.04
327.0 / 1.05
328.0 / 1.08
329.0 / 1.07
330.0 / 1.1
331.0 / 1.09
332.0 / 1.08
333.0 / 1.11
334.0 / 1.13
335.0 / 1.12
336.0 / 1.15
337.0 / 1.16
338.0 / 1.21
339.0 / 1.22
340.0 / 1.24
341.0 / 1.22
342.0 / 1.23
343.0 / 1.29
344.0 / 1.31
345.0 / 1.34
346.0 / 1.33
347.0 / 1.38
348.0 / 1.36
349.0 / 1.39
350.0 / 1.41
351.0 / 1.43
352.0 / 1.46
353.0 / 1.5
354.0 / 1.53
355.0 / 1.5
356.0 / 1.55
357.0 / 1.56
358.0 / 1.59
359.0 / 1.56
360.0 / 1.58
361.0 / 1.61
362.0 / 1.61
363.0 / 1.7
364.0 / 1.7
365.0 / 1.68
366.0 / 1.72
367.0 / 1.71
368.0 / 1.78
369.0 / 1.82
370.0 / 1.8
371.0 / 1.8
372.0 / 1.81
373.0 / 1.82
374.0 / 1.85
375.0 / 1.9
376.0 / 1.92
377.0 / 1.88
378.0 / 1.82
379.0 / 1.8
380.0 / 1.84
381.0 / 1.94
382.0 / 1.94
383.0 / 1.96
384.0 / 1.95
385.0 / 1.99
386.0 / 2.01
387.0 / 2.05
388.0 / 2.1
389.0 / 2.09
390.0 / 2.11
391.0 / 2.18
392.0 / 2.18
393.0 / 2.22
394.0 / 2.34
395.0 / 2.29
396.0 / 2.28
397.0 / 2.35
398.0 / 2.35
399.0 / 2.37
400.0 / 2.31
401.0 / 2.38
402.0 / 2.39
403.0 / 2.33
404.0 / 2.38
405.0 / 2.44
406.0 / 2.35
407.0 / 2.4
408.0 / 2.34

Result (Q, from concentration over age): 6.0 yr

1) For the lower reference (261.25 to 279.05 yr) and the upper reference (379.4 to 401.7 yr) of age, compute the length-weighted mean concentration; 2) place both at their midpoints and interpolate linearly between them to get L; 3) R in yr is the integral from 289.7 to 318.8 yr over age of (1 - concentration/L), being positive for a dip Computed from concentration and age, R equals 7.6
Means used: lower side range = 1.09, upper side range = 2.15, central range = 1.02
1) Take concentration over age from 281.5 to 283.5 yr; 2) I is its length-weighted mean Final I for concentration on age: 1.04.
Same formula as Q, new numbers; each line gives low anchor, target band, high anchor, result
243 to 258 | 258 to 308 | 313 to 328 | 1.73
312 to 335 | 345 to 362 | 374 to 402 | 0.54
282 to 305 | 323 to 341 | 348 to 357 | 2.87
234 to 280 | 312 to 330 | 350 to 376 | 5.30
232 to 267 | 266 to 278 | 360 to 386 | 1.94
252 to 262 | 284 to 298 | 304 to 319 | 0.58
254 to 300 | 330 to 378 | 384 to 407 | 9.36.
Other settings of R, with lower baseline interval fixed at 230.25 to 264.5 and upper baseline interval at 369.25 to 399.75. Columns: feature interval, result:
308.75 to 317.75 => 3.3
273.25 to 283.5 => 2.3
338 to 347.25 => 2.5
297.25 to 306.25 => 2.7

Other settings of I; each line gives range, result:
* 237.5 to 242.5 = 1.06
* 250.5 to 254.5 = 1.23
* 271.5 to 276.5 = 1.04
